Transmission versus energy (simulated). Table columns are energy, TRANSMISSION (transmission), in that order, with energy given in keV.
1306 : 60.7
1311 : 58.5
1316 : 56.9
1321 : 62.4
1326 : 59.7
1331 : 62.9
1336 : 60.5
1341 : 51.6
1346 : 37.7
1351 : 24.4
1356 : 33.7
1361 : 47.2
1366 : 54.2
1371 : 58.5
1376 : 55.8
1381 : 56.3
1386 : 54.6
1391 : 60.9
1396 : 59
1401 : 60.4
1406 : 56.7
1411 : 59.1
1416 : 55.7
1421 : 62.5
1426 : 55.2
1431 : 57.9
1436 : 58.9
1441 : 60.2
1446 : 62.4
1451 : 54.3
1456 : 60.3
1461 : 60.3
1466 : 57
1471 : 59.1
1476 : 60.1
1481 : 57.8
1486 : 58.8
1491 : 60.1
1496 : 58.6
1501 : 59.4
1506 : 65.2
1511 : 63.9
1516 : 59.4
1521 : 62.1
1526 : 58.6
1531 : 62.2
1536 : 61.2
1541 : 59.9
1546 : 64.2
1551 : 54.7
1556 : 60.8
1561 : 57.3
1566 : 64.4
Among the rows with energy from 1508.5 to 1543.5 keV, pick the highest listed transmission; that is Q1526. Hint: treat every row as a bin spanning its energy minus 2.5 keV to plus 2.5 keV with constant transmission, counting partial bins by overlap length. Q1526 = 63.9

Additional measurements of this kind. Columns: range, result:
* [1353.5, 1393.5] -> 60.9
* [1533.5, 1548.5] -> 64.2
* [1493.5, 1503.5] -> 59.4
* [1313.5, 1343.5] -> 62.9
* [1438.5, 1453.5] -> 62.4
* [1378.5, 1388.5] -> 56.3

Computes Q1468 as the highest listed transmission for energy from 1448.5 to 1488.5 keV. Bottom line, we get 60.3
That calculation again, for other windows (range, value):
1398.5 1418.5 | 60.4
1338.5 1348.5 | 51.6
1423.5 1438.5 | 58.9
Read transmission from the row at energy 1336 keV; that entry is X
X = 60.5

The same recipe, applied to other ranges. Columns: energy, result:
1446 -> 62.4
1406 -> 56.7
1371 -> 58.5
